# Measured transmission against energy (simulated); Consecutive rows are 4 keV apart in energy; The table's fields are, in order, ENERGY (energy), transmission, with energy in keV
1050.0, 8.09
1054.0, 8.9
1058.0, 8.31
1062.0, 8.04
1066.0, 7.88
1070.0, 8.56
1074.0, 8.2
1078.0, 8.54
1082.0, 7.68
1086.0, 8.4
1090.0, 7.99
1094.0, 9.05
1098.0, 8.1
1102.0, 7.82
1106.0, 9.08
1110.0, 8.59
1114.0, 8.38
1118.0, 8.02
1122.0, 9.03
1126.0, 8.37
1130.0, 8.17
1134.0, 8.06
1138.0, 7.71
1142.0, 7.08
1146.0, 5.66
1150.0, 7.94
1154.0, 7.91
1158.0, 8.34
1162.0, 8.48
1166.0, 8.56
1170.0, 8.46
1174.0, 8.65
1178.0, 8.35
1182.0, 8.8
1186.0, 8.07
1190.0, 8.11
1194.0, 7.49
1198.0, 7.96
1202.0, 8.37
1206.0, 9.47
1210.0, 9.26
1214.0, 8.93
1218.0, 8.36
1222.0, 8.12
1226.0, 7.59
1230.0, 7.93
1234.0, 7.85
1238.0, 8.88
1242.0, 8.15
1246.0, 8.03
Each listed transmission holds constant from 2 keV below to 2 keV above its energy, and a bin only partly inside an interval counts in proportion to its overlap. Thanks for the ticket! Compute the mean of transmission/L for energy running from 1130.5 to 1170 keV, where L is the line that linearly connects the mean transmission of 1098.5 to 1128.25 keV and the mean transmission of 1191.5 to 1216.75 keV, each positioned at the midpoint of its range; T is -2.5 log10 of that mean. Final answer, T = 0.09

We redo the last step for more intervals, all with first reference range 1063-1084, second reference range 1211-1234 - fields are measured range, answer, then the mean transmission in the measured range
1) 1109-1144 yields 0.00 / 8.14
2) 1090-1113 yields -0.04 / 8.47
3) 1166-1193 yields -0.03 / 8.38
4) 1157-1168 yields -0.04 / 8.47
